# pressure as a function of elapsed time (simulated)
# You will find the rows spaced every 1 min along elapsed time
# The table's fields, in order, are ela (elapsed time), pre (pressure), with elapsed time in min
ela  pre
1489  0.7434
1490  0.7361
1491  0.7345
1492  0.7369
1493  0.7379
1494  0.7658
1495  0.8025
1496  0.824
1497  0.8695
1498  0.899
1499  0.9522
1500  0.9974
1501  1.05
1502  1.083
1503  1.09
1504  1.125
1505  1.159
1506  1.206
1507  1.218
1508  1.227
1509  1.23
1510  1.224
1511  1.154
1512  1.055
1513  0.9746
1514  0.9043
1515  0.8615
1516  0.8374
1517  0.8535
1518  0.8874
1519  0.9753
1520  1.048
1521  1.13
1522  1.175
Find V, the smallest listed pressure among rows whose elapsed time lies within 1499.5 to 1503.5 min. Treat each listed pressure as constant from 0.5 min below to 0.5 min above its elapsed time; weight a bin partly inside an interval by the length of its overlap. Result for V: 0.9974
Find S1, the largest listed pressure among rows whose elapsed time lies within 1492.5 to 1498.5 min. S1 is 0.899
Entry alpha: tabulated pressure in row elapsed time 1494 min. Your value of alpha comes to 0.7658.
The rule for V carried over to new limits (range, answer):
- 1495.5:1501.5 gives 0.824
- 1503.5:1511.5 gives 1.125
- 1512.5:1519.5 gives 0.8374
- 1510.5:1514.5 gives 0.9043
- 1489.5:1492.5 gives 0.7345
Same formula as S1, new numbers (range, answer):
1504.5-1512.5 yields 1.23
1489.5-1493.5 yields 0.7379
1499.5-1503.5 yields 1.09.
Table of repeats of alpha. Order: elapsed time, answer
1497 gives 0.8695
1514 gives 0.9043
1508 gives 1.227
